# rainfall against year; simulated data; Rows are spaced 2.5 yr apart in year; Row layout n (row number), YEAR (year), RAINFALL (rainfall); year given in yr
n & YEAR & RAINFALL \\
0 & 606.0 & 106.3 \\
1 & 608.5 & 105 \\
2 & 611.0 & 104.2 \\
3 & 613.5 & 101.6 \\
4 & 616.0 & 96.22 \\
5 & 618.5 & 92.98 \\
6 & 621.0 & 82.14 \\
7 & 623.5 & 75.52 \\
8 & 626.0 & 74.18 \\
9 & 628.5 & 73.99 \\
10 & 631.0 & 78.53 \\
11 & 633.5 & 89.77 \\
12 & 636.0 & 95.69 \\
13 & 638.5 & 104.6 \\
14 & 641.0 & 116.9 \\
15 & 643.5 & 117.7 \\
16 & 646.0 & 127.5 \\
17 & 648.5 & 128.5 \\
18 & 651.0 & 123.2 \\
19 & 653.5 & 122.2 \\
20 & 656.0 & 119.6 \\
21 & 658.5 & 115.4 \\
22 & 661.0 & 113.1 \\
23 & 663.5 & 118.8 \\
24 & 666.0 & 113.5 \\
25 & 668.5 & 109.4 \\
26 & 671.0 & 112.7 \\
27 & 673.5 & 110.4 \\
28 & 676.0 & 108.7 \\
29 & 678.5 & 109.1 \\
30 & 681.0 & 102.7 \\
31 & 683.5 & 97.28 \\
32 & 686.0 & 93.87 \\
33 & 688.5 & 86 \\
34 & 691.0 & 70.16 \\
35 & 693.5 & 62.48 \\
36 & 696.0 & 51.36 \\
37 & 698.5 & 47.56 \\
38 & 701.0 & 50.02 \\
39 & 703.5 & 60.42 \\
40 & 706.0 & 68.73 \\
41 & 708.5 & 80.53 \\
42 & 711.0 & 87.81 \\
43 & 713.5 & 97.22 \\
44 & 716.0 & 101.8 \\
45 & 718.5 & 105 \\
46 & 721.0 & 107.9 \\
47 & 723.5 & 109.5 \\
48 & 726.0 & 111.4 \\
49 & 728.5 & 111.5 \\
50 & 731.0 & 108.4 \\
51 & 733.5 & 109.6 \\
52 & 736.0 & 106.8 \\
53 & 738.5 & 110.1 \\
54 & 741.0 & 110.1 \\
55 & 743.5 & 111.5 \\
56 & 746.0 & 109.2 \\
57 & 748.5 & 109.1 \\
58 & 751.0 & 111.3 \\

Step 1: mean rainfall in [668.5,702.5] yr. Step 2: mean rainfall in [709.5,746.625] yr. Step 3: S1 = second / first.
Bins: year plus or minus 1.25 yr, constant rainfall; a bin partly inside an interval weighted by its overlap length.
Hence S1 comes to 1.24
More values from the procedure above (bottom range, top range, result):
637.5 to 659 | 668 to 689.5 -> 0.86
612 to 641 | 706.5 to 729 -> 1.12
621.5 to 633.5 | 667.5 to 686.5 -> 1.37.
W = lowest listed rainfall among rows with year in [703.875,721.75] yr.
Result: 68.73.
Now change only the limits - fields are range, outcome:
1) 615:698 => 51.36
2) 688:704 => 47.56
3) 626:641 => 73.99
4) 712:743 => 97.22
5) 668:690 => 86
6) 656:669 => 109.4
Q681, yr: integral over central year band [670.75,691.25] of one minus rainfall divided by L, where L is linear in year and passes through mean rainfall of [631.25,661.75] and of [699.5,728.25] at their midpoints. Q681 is 0.3 yr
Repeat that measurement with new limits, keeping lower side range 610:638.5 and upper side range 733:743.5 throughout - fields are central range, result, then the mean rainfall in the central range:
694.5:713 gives 6.8 yr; 65.1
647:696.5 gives -4.0 yr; 104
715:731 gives -0.2 yr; 108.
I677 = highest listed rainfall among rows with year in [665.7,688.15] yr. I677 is 113.5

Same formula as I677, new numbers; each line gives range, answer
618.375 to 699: 128.5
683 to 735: 111.5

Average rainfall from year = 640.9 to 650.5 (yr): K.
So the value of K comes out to 123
